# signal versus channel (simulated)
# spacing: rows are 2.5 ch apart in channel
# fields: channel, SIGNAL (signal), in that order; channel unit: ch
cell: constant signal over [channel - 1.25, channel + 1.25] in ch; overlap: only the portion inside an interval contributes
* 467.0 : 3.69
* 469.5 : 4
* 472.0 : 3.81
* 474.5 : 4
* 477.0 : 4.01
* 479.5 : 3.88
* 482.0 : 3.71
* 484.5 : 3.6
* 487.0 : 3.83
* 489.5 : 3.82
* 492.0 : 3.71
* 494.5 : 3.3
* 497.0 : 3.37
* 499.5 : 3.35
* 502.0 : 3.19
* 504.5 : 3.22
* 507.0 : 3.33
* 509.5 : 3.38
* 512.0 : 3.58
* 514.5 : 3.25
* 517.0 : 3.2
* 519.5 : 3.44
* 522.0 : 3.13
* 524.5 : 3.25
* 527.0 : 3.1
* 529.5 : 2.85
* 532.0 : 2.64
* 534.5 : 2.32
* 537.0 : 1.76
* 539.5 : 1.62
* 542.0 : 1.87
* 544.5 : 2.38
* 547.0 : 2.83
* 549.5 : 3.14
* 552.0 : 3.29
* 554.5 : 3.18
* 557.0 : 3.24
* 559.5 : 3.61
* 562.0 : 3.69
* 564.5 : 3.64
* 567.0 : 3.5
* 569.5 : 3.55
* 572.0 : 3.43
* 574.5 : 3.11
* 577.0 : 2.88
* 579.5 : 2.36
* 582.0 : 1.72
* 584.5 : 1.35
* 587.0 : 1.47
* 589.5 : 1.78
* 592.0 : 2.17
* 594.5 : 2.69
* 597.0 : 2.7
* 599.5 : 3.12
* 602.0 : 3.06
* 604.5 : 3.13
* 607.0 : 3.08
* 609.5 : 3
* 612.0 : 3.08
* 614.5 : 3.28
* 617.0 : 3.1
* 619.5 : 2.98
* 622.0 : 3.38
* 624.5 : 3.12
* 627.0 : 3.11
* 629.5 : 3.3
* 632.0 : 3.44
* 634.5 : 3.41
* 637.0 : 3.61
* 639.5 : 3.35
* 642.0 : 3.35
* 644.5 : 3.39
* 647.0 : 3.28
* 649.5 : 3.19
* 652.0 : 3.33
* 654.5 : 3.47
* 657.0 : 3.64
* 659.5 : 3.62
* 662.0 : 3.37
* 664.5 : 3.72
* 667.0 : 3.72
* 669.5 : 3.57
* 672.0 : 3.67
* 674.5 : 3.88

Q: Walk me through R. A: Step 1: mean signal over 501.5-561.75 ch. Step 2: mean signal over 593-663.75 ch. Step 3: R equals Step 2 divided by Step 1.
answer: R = 1.09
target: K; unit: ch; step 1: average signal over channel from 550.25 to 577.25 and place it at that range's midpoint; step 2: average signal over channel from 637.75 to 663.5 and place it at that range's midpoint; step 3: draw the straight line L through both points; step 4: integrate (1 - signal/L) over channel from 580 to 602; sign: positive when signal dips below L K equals 7.8 ch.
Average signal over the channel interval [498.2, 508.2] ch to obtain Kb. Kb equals 3.27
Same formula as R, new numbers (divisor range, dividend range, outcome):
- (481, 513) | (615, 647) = 0.94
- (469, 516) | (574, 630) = 0.76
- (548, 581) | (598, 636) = 0.97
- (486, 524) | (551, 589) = 0.86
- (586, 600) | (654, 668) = 1.57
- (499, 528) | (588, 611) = 0.83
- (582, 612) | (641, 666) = 1.38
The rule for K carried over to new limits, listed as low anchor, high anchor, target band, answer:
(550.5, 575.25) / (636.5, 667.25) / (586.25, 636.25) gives 7.27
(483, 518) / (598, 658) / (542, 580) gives 2.16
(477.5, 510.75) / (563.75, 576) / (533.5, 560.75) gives 6.25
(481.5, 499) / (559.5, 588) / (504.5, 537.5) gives 2.74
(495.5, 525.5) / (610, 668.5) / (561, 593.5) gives 6.57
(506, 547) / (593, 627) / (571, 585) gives 2.08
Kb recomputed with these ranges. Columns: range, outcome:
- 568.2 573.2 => 3.49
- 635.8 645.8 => 3.42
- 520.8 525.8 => 3.19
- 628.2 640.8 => 3.42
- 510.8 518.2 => 3.34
